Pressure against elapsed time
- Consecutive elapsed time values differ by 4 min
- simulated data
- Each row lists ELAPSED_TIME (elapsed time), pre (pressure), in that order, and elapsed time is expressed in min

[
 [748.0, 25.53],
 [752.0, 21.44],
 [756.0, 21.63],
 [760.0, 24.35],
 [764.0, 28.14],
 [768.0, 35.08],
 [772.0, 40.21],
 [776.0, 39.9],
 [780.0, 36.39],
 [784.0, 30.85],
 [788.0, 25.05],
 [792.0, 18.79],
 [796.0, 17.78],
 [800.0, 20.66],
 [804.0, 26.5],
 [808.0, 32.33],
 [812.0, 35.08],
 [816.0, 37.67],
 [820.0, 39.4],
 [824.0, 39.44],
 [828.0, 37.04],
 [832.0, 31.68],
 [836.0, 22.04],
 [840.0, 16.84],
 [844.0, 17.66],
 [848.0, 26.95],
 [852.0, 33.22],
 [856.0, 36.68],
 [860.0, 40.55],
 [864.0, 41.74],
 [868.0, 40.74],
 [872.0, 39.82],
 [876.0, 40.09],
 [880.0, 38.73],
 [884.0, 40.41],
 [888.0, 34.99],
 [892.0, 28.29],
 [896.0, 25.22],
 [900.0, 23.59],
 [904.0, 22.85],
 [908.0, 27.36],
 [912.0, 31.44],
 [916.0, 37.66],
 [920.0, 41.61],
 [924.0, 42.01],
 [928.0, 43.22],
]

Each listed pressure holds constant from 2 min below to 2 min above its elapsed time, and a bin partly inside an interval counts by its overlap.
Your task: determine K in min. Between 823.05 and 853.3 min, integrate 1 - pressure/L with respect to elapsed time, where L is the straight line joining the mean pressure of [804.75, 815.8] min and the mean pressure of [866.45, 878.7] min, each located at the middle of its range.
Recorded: 7.3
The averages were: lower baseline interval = 33.5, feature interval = 27.6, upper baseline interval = 40.1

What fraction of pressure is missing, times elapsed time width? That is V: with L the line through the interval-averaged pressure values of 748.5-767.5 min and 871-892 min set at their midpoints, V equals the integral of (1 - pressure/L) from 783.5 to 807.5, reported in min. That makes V 4.5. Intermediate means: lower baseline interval 24.9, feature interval 23.4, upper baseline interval 37.8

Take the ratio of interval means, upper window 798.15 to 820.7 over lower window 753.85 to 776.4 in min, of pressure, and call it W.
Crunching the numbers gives 1.0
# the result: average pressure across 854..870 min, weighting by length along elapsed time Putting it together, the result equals 39.9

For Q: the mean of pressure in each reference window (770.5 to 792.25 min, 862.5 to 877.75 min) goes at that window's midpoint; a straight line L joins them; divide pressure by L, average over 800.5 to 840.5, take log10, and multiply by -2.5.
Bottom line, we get 0.133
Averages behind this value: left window 32.7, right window 40.6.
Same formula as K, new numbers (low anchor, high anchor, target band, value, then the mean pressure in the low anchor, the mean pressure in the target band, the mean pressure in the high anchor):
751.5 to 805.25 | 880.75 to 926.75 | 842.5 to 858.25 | 0.8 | 27.8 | 29.2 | 32.7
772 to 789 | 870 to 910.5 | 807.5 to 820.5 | -1.0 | 34.4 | 36.2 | 32.1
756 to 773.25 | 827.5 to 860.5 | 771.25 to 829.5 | -4.3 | 30.4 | 31.6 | 28.3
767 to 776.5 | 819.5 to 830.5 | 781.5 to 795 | 4.8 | 38.5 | 24.8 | 38.2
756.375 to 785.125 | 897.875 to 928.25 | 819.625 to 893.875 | -1.9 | 33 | 33.9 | 33.1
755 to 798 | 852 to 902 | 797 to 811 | 2.0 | 29.1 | 26.5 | 35.8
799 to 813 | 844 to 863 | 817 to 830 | -3.5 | 28.8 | 38.6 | 33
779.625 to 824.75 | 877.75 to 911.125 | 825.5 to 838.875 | 0.0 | 29.5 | 29.7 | 30.3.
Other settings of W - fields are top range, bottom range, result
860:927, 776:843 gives 1.19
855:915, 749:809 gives 1.23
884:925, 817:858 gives 1.05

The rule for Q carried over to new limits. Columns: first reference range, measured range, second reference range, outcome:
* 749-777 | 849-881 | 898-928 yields -0.20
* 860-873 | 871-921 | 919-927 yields 0.25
